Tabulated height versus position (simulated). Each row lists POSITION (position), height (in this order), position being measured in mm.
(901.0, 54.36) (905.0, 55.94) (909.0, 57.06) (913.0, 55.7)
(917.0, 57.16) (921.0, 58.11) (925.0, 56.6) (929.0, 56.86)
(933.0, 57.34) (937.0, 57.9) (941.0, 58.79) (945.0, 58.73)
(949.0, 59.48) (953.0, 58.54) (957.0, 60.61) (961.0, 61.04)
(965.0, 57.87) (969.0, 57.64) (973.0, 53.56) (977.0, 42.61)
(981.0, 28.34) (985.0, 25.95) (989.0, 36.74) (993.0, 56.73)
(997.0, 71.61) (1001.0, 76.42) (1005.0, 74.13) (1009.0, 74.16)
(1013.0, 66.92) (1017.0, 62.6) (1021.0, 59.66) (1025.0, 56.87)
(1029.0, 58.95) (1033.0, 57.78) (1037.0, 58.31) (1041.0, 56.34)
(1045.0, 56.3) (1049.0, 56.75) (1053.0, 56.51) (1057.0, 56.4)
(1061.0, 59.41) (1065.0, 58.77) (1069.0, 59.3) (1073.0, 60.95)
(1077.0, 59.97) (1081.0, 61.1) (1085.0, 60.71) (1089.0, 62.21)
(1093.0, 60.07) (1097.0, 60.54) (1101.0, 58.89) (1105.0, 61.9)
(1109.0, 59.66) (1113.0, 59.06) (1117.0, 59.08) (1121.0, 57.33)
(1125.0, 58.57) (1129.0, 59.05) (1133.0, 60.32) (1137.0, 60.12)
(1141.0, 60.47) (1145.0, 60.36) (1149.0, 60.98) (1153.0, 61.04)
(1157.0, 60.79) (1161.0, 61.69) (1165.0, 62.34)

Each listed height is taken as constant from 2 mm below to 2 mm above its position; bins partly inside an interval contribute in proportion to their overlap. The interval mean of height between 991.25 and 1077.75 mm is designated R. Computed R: 61.6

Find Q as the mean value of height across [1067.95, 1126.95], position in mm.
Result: 60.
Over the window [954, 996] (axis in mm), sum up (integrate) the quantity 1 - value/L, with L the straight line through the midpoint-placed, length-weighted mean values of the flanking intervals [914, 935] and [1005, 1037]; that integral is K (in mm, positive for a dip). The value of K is 7.78 mm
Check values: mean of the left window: 57.1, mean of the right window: 62.9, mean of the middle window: 48.9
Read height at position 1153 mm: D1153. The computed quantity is 61.04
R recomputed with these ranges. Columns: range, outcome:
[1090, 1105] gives 60.3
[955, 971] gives 59.3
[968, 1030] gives 56.4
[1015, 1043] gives 58.6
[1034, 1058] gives 56.8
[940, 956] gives 59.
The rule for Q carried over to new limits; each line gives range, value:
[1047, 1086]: 58.9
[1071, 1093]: 60.9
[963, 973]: 56.9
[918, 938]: 57.3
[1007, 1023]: 65.8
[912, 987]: 53.8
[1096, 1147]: 59.6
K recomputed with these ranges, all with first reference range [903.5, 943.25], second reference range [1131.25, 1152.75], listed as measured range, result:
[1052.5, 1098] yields -0.2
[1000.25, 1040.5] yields -3.6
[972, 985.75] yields 4.9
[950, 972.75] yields -0.4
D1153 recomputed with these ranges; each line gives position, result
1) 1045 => 56.3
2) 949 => 59.48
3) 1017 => 62.6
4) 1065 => 58.77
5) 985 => 25.95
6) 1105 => 61.9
